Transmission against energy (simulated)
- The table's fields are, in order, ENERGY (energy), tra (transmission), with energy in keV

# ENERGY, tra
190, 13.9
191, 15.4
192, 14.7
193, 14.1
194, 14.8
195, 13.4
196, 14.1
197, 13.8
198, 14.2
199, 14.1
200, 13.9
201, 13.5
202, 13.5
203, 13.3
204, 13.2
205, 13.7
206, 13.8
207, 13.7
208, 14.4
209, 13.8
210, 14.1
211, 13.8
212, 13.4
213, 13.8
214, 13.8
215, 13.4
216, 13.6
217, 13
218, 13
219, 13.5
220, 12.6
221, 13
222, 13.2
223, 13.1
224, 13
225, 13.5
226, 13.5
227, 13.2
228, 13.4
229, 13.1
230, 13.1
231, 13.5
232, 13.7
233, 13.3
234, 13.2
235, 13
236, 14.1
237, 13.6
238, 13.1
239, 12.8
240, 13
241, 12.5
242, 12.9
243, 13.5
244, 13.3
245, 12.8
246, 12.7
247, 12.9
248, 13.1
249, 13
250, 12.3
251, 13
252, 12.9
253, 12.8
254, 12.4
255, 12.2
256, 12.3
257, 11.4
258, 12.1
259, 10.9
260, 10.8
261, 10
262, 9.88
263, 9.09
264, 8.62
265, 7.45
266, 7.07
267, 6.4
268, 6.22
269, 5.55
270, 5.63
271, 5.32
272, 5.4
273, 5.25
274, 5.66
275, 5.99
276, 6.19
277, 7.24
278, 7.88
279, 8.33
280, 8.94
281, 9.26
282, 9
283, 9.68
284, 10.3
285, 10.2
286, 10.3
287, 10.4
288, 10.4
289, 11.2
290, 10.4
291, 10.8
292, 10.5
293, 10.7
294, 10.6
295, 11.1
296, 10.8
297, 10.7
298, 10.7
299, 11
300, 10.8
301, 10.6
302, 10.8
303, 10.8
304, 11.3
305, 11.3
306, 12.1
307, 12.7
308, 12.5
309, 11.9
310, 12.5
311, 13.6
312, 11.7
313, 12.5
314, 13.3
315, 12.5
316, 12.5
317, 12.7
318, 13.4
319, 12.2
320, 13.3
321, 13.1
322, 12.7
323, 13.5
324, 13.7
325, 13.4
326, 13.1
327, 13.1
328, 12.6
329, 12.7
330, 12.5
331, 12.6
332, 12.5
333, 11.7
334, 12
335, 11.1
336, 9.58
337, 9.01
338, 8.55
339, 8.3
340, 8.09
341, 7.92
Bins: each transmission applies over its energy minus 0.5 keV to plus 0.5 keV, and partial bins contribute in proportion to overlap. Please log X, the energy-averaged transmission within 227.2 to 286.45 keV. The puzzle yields 10.6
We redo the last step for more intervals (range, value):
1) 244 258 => 12.6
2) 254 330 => 10.5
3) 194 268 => 12.7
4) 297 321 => 12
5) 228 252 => 13.1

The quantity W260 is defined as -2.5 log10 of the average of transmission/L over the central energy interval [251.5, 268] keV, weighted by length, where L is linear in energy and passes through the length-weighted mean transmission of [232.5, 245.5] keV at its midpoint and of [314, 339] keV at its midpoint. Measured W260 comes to 0.25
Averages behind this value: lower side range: 13.2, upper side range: 12.2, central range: 10.3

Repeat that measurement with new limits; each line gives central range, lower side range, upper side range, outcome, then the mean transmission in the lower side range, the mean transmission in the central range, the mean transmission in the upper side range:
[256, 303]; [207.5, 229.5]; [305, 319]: 0.37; 13.4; 9.13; 12.5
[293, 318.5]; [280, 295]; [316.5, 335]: -0.03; 10.3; 11.8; 12.8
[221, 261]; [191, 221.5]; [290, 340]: 0.02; 13.7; 12.8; 11.7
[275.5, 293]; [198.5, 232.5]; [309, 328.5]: 0.35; 13.5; 9.51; 12.9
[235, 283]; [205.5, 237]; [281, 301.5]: 0.18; 13.4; 10.2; 10.5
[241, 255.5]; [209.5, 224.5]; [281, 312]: -0.04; 13.4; 12.8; 11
